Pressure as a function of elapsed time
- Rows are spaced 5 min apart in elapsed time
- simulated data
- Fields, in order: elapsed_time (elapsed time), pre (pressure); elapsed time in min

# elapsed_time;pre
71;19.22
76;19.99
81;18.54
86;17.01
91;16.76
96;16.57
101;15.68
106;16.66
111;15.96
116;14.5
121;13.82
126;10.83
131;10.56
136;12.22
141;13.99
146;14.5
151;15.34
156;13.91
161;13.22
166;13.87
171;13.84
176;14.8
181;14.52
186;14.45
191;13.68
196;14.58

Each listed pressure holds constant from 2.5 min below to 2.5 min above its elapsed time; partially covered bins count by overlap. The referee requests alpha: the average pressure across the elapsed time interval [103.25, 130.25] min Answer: 14.1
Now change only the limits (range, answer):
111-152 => 13.3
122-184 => 13.5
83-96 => 16.9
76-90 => 18.1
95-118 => 15.9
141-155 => 14.6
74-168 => 14.9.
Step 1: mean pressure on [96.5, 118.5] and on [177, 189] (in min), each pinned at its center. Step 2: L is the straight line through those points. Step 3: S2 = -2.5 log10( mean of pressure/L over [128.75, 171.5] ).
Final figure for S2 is 0.117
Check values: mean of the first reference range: 15.8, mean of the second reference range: 14.5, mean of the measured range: 13.5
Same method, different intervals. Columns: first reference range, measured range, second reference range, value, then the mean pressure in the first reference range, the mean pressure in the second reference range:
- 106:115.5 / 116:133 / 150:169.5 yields 0.25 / 15.8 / 14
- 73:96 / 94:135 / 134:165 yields 0.14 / 17.9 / 13.9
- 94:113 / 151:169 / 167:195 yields 0.07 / 16.2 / 14.3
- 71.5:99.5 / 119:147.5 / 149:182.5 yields 0.24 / 17.8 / 14.2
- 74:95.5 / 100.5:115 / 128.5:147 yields -0.03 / 17.9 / 12.7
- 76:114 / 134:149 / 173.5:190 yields 0.14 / 16.9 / 14.5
